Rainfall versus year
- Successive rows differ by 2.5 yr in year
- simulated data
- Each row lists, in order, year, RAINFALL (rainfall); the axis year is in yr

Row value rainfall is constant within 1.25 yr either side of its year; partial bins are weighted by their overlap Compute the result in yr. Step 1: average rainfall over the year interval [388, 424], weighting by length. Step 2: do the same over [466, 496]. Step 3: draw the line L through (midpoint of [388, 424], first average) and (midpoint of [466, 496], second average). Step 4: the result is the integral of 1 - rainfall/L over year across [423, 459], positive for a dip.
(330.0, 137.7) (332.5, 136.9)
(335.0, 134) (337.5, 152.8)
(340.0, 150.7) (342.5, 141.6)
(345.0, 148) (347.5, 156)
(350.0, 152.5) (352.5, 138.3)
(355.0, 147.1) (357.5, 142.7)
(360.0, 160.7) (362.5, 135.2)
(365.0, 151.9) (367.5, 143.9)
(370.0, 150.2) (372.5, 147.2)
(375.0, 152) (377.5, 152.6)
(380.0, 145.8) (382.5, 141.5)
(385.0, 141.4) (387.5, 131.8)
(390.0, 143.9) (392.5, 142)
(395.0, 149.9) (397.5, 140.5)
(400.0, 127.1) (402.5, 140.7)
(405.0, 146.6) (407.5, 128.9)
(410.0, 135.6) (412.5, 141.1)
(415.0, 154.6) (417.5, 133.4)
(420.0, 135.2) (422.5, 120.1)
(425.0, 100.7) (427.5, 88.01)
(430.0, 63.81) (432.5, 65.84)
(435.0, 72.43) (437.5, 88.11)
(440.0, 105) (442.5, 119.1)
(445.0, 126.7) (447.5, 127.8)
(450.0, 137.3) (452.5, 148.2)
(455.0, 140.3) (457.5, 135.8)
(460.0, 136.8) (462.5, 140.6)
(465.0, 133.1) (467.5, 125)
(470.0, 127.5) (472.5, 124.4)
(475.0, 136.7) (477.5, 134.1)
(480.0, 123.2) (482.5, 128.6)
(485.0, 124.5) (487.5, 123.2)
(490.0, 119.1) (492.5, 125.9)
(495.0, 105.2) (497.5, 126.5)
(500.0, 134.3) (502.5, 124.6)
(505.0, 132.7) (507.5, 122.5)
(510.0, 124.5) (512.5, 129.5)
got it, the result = 6.2 yr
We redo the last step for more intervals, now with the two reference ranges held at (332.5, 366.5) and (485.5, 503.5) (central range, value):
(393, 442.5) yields 6.42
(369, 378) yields -0.48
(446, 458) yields -0.75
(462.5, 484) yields -0.59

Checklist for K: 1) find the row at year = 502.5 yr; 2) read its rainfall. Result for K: 124.6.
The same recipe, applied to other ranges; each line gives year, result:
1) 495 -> 105.2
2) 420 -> 135.2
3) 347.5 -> 156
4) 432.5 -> 65.84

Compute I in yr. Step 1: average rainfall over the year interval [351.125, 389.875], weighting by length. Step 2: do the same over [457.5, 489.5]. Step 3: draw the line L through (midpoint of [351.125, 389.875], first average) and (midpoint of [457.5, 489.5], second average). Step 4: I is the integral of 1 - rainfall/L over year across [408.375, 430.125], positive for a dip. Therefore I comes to 2.52 yr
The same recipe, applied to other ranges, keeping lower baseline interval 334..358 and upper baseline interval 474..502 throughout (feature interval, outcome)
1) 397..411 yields 0.2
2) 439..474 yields -0.2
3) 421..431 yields 3.0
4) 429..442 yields 5.0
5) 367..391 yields -0.6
